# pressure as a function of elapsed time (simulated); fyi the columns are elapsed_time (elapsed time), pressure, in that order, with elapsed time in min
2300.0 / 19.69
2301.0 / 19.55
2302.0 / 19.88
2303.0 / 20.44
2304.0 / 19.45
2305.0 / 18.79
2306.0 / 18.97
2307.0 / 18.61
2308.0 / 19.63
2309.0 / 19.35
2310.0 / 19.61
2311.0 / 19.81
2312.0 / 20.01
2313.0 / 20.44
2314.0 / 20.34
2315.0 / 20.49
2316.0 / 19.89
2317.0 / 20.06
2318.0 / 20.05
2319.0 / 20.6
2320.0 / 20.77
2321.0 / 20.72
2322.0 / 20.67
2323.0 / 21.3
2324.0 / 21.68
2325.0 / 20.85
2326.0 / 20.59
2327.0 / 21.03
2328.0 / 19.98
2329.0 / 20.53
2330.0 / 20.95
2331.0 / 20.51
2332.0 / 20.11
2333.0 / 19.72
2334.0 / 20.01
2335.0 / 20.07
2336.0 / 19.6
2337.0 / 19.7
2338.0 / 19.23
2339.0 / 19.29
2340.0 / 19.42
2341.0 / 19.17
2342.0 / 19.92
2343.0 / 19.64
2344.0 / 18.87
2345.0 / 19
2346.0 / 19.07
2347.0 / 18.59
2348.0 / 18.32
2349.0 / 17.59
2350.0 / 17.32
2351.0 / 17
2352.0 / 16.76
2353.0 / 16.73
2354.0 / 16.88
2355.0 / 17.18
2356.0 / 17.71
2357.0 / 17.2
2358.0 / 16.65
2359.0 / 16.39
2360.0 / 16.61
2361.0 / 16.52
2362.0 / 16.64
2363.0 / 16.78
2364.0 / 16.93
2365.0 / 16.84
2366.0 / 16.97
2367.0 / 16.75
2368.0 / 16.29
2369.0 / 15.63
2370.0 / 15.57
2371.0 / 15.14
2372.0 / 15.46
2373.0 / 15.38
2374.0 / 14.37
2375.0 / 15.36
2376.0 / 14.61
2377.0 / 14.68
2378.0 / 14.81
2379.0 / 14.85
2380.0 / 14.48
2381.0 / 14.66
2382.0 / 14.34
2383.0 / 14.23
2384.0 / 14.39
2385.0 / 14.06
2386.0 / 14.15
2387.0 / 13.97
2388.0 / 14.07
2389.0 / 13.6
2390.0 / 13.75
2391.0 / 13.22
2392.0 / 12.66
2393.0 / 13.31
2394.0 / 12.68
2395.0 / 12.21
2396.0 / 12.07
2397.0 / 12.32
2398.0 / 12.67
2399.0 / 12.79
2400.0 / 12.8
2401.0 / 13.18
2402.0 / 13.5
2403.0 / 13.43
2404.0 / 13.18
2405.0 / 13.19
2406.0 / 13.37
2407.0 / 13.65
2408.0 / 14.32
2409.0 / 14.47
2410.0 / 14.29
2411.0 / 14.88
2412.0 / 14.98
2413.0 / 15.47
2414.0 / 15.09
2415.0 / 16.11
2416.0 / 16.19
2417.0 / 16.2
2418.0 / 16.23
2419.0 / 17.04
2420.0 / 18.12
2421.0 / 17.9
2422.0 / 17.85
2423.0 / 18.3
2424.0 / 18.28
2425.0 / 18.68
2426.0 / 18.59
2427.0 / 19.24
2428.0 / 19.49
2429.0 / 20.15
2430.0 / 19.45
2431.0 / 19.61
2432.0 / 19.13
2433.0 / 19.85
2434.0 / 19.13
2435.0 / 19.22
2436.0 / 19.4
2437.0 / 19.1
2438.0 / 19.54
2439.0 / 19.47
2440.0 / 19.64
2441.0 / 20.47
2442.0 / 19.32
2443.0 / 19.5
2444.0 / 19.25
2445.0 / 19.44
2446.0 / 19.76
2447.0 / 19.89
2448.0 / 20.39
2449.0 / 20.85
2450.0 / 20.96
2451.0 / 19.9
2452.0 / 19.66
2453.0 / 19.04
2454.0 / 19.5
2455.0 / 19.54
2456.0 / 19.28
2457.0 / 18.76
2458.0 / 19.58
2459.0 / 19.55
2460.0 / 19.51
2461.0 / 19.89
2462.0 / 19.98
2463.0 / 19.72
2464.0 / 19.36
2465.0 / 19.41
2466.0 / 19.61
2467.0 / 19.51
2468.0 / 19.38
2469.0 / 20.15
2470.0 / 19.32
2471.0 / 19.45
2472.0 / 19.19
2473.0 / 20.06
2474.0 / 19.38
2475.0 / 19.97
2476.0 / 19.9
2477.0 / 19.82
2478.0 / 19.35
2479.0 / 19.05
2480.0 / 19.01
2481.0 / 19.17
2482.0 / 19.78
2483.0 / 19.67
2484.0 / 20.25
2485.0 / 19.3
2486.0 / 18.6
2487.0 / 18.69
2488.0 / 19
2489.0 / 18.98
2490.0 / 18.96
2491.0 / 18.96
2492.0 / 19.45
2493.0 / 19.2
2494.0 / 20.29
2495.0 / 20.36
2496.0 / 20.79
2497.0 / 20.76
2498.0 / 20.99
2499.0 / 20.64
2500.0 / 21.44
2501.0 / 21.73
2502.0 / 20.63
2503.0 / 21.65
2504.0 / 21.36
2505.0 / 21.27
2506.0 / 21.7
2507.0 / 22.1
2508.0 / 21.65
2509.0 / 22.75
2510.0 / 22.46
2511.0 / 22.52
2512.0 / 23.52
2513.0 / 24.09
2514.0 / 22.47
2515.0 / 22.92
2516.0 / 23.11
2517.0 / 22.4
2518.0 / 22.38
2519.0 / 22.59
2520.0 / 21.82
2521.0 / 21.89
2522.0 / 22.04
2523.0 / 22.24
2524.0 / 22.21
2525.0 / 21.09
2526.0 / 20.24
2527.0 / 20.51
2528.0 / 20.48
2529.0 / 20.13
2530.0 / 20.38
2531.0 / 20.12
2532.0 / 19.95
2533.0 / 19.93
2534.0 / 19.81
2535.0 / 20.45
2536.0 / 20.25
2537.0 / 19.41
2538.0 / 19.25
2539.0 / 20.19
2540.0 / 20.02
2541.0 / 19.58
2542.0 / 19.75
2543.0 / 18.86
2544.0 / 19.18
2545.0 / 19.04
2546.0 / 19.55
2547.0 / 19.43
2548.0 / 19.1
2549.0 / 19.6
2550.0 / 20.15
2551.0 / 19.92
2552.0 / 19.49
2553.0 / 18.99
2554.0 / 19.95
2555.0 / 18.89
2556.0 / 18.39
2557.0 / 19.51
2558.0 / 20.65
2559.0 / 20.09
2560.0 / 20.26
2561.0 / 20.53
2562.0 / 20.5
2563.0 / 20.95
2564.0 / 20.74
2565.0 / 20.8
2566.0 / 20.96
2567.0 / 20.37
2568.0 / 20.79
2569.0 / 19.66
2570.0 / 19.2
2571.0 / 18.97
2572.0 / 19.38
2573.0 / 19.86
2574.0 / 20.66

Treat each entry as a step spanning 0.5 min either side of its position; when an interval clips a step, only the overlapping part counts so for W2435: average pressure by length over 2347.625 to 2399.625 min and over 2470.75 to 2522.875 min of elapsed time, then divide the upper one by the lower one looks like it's 1.4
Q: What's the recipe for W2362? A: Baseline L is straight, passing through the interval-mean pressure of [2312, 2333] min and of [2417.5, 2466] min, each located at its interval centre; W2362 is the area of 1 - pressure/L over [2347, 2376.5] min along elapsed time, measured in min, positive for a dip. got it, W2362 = 5.3 min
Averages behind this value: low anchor 20.5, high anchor 19.3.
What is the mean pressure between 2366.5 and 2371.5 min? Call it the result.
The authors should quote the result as 15.9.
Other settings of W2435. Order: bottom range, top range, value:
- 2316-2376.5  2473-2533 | 1.13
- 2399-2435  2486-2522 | 1.30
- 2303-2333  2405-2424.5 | 0.79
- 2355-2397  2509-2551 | 1.39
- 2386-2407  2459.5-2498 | 1.49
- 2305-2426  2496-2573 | 1.22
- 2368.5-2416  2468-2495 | 1.38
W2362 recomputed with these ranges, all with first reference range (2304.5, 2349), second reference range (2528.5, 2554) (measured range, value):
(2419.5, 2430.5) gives 0.59 min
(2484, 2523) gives -2.89 min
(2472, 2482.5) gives 0.12 min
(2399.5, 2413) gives 4.06 min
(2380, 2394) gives 4.22 min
